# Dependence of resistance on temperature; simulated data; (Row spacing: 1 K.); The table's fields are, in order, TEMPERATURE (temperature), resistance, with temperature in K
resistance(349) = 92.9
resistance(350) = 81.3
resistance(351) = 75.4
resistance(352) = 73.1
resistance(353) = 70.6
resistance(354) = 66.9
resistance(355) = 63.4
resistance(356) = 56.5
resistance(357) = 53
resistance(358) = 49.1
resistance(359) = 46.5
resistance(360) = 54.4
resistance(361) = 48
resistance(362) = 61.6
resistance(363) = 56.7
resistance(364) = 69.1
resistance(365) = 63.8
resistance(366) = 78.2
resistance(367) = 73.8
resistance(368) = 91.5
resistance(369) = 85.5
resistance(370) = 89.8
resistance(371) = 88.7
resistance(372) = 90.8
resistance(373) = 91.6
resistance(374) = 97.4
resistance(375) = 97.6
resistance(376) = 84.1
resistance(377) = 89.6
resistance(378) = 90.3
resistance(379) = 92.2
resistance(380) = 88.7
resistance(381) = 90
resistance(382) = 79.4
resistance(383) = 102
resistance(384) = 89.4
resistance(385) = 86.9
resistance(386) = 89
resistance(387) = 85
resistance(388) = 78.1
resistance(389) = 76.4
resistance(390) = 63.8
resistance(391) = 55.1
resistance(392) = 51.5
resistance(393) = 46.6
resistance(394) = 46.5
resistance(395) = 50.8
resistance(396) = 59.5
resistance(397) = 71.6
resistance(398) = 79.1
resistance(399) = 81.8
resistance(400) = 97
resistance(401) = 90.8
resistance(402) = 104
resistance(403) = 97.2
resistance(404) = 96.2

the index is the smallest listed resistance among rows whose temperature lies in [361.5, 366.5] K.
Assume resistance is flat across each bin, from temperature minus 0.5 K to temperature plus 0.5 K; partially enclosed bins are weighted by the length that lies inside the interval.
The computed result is 56.7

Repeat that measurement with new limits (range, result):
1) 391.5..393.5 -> 46.6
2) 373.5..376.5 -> 84.1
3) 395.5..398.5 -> 59.5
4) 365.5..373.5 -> 73.8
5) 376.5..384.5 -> 79.4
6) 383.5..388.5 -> 78.1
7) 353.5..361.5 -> 46.5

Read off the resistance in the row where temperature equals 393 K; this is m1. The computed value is 46.6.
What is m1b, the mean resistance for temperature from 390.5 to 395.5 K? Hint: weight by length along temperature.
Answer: 50.1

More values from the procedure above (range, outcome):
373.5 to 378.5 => 91.8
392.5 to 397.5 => 55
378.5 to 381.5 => 90.3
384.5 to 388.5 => 84.8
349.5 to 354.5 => 73.5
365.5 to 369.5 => 82.2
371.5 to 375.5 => 94.4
